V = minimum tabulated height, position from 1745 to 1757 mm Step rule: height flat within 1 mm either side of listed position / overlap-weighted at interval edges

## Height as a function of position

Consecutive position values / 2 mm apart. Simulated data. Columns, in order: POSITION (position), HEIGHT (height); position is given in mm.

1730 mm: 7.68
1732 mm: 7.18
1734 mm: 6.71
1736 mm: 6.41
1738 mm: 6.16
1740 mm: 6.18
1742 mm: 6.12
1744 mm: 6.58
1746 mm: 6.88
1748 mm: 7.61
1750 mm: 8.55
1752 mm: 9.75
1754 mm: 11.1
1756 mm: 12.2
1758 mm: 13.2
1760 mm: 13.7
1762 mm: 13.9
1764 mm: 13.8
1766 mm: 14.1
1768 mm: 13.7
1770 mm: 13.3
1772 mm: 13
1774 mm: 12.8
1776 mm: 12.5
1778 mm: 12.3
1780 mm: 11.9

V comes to 6.88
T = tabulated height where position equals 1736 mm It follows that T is 6.41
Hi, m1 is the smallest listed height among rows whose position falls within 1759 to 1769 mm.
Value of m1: 13.7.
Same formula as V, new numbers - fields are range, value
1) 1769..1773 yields 13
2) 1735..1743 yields 6.12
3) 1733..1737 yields 6.41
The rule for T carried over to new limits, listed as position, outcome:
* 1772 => 13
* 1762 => 13.9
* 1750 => 8.55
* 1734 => 6.71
